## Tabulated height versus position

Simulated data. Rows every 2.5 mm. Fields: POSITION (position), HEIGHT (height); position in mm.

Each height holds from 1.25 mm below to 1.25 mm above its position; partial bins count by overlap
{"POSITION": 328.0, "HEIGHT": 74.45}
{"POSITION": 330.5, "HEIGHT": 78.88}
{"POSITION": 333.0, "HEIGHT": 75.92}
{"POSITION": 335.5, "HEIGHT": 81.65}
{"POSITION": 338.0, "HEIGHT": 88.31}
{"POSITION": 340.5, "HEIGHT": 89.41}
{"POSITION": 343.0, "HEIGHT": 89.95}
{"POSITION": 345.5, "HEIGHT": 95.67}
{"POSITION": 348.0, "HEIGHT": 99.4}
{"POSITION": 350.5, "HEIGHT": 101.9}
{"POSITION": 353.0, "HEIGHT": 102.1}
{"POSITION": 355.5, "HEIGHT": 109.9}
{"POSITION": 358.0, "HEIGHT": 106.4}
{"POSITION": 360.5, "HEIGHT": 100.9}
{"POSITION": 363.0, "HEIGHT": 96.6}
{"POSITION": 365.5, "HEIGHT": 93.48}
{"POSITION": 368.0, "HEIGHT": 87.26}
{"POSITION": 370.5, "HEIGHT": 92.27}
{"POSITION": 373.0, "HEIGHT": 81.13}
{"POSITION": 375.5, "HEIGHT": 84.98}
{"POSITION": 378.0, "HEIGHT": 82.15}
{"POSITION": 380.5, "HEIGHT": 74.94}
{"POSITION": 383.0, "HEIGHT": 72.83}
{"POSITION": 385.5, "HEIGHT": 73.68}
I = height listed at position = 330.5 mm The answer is 78.88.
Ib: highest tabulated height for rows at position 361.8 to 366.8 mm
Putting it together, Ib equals 96.6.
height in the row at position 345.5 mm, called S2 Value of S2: 95.67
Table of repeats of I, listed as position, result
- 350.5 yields 101.9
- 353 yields 102.1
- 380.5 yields 74.94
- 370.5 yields 92.27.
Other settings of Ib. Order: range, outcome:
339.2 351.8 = 101.9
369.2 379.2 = 92.27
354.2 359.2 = 109.9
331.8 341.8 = 89.41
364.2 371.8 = 93.48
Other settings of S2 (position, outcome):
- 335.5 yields 81.65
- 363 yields 96.6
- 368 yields 87.26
